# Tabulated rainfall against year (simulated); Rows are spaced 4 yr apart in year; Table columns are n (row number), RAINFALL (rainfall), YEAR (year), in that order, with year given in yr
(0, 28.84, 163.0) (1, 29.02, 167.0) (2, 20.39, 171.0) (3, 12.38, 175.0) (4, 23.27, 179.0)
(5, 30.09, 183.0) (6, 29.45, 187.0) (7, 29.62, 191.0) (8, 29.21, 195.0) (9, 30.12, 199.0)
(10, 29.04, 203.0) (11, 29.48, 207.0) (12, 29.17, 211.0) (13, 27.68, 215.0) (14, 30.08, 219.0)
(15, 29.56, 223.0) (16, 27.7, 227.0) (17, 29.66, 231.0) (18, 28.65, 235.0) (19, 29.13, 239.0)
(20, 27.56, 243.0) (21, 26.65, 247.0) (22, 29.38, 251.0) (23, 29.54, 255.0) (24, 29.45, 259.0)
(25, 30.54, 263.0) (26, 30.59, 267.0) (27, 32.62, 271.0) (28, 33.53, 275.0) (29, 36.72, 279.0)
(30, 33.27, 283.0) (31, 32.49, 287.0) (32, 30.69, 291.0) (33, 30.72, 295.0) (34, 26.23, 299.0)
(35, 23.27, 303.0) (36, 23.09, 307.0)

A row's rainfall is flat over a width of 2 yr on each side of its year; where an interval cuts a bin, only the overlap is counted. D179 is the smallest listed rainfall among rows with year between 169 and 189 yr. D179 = 12.38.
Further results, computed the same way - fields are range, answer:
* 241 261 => 26.65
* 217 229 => 27.7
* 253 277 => 29.45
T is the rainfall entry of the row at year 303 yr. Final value 23.27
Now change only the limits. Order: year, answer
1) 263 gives 30.54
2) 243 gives 27.56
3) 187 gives 29.45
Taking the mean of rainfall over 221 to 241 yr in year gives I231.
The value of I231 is 28.9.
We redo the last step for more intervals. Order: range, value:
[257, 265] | 30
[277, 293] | 33.3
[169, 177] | 16.4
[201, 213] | 29.2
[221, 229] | 28.6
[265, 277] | 32.2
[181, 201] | 29.7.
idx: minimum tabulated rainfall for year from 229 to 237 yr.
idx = 28.65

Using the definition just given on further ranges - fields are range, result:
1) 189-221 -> 27.68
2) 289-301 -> 26.23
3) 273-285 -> 33.27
